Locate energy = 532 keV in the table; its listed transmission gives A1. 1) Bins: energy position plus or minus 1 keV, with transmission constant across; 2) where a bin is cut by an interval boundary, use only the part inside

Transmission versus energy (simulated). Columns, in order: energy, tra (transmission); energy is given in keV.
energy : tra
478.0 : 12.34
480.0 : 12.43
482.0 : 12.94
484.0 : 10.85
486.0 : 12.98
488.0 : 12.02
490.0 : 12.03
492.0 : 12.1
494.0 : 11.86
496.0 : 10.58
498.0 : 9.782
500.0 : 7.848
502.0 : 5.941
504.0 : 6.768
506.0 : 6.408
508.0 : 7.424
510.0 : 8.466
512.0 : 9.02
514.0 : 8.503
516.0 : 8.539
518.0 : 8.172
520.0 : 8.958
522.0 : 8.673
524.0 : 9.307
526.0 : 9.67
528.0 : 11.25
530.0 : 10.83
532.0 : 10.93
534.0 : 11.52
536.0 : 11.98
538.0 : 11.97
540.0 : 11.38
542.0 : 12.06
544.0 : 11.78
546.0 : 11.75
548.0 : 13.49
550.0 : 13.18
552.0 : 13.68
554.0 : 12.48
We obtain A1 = 10.93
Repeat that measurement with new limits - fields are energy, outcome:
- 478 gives 12.34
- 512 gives 9.02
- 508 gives 7.424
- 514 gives 8.503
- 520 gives 8.958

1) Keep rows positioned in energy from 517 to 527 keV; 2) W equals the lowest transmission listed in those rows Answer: 8.172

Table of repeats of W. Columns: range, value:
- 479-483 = 12.43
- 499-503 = 5.941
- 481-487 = 10.85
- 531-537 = 10.93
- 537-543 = 11.38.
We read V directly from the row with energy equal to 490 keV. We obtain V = 12.03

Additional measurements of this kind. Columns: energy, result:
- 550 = 13.18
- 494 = 11.86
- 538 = 11.97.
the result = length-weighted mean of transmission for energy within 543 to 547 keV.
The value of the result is 11.8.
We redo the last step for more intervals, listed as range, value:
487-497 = 11.7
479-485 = 12.1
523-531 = 10.3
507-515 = 8.35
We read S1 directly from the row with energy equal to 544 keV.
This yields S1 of 11.78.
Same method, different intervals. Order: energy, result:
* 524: 9.307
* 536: 11.98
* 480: 12.43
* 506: 6.408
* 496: 10.58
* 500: 7.848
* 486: 12.98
